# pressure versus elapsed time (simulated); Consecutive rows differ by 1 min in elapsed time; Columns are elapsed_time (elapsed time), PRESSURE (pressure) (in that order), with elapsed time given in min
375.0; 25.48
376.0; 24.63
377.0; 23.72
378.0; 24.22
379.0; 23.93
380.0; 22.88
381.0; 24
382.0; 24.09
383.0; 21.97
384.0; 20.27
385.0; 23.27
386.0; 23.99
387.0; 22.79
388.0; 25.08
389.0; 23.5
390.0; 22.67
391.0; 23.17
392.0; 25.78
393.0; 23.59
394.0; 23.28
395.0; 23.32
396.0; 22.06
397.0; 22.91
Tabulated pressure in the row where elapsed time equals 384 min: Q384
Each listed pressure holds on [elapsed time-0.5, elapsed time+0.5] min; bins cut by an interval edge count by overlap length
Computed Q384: 20.27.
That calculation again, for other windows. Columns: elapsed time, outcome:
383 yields 21.97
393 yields 23.59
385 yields 23.27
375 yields 25.48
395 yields 23.32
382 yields 24.09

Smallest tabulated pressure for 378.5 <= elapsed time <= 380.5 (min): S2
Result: 22.88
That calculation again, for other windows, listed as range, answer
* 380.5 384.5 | 20.27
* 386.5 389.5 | 22.79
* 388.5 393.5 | 22.67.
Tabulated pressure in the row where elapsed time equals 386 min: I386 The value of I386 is 23.99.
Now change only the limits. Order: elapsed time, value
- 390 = 22.67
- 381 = 24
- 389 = 23.5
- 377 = 23.72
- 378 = 24.22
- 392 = 25.78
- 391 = 23.17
